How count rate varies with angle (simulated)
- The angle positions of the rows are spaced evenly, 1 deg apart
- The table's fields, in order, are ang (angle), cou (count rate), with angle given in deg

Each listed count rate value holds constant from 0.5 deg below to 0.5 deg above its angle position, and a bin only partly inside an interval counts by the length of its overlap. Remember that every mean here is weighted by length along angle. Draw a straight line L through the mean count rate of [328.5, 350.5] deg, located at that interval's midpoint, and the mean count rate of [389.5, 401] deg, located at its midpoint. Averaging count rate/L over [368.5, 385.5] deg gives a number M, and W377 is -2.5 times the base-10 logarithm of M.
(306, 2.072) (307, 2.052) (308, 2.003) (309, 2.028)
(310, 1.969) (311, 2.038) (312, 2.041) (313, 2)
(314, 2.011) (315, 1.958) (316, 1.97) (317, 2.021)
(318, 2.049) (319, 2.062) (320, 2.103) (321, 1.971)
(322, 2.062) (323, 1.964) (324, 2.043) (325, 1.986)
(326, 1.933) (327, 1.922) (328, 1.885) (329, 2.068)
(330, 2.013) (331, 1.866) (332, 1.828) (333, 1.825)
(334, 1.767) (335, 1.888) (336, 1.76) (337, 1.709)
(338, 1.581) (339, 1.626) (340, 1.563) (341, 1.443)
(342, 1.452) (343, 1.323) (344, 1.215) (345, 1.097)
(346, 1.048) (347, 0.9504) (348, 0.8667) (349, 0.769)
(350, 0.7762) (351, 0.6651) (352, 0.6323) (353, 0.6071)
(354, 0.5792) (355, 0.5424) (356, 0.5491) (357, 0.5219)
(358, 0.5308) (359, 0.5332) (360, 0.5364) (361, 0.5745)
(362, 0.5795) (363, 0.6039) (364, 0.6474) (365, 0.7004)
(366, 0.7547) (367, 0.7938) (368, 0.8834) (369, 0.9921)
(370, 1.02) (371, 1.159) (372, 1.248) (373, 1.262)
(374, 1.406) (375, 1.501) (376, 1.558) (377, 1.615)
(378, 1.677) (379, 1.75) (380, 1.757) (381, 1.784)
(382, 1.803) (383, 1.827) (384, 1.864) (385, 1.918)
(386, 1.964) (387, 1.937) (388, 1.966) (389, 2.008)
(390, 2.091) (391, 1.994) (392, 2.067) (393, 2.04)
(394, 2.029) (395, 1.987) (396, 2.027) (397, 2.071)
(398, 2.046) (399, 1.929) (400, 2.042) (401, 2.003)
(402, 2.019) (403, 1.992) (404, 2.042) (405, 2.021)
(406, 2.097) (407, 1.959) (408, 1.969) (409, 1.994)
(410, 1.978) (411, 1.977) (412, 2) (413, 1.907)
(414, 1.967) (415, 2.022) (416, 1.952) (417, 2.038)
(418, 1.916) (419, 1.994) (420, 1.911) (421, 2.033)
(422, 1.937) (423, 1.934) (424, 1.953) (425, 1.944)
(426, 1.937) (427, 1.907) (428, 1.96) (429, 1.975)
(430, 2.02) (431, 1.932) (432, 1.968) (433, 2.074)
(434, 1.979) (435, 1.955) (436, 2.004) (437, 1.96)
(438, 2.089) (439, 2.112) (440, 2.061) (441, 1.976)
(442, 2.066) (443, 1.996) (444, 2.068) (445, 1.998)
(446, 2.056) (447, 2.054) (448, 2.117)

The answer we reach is 0.20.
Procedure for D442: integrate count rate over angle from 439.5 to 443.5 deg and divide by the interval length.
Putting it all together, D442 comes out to 2.02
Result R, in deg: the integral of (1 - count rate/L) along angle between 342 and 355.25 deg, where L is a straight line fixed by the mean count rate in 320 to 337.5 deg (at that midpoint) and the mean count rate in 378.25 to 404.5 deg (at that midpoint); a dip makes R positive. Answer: 7.2 deg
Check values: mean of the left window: 1.92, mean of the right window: 1.96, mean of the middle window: 0.88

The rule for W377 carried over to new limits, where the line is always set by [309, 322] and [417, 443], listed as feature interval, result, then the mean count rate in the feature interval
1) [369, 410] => 0.10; 1.83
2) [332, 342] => 0.20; 1.68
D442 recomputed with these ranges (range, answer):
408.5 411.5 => 1.98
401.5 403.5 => 2.01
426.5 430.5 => 1.97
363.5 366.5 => 0.701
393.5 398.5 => 2.03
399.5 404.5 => 2.02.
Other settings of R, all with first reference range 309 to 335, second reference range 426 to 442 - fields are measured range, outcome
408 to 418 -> 0.1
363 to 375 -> 6.0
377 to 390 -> 0.9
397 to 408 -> -0.1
